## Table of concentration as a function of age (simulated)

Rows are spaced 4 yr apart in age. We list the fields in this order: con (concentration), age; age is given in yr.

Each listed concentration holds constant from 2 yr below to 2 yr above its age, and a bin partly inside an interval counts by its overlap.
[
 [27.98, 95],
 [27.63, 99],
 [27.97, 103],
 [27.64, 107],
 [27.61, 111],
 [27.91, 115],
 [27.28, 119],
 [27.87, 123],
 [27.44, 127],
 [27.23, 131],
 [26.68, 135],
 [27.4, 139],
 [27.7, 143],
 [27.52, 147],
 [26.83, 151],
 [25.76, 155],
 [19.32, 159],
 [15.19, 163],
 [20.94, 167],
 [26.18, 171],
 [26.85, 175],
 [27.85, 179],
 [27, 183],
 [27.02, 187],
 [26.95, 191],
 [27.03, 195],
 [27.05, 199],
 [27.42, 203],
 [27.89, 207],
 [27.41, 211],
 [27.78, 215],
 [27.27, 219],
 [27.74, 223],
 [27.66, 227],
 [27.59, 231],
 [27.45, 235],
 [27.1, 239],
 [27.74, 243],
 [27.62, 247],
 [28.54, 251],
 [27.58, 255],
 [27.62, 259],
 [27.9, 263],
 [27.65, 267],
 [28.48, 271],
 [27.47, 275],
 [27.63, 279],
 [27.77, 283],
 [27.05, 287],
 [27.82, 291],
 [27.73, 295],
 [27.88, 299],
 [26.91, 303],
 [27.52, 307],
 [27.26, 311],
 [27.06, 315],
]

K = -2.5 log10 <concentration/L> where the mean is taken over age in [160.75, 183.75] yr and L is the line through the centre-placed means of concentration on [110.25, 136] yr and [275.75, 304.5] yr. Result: 0.16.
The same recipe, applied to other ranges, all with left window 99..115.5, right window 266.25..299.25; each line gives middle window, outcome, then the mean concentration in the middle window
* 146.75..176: 0.193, 23.2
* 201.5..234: 0.005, 27.6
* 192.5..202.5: 0.025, 27.1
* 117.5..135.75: 0.016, 27.3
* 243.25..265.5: -0.005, 27.8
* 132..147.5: 0.018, 27.3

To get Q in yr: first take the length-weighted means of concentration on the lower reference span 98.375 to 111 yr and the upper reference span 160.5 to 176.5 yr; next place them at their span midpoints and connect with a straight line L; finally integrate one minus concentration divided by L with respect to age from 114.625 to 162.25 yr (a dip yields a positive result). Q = -2.8 yr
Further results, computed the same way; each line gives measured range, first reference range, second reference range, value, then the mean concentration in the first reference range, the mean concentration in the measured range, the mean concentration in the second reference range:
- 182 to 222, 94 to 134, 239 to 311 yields 0.5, 27.6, 27.3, 27.7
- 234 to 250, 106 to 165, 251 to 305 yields -0.2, 25.9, 27.5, 27.7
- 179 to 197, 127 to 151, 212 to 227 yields 0.2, 27.3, 27.1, 27.6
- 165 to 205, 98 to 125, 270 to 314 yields 1.8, 27.7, 26.4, 27.6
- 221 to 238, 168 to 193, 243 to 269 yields -0.1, 26.7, 27.6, 27.8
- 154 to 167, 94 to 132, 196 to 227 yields 3.7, 27.7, 19.8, 27.5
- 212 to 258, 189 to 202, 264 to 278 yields -0.3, 27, 27.6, 27.9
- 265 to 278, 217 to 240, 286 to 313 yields -0.2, 27.5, 27.8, 27.5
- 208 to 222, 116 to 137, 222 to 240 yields 0.0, 27.3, 27.5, 27.5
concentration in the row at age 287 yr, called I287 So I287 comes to 27.05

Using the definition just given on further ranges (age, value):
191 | 26.95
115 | 27.91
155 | 25.76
